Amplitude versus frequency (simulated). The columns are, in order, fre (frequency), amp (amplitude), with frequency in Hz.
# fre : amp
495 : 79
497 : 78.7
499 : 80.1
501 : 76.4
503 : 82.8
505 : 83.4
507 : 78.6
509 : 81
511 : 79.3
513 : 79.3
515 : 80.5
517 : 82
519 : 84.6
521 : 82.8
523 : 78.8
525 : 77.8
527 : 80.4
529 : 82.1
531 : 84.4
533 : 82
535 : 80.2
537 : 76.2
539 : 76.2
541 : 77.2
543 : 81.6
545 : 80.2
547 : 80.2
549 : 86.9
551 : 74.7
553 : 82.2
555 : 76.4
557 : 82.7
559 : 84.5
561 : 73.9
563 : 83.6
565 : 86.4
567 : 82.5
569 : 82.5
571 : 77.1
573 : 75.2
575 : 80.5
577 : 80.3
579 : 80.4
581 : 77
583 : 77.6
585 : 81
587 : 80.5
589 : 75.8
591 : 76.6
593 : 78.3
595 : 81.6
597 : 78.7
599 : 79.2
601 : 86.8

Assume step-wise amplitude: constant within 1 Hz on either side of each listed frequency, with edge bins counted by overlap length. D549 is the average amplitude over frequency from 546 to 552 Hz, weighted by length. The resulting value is 80.6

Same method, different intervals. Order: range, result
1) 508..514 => 79.9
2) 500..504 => 79.6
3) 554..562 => 79.4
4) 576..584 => 78.8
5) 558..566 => 82.1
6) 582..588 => 79.7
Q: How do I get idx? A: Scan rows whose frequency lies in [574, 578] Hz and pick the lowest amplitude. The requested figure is 80.3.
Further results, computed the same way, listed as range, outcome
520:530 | 77.8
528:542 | 76.2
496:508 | 76.4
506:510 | 78.6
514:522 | 80.5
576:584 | 77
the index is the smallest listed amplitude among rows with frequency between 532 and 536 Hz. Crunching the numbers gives 80.2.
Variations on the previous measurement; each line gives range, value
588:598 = 75.8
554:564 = 73.9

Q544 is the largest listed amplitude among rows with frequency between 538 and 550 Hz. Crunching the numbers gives 86.9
